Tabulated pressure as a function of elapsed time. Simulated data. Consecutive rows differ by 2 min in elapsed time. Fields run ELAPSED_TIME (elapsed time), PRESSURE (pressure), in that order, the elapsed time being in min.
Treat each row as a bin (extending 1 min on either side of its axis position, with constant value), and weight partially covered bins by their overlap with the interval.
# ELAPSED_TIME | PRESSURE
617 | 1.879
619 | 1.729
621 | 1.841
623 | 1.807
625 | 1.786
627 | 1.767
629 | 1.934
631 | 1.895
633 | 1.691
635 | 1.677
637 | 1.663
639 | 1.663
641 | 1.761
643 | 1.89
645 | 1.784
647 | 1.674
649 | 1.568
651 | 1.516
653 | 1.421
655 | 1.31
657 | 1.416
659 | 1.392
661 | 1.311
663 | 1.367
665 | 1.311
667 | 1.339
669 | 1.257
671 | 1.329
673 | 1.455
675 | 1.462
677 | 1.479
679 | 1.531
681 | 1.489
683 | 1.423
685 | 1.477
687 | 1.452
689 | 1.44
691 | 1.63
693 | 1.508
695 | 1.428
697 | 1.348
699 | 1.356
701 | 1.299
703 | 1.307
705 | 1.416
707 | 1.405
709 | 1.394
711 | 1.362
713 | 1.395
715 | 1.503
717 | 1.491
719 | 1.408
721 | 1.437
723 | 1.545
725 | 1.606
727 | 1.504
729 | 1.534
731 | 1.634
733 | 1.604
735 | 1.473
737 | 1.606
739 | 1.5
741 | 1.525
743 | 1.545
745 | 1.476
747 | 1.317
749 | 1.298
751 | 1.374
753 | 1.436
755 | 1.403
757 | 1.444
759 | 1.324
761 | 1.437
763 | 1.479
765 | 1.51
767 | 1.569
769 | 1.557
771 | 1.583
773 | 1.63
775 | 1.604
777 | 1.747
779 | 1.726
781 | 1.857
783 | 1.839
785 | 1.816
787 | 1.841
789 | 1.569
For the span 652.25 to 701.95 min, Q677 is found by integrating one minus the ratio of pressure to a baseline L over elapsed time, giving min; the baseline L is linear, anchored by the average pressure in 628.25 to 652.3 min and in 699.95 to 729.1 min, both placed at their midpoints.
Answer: 5.29 min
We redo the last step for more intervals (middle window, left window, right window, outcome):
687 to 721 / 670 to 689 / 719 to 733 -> 1.8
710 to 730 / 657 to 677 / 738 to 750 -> -0.8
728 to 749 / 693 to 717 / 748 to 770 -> -1.3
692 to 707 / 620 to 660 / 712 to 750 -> 1.7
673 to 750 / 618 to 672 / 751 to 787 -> 6.2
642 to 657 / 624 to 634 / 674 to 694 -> 1.0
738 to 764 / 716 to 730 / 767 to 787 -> 2.9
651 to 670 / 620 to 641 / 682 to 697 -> 3.1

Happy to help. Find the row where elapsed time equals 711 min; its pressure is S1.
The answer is 1.362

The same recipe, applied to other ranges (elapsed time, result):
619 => 1.729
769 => 1.557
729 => 1.534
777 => 1.747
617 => 1.879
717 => 1.491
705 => 1.416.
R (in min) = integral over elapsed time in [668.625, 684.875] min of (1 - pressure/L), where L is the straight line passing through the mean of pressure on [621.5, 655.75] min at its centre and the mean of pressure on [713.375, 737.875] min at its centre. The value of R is 1.9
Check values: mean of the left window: 1.7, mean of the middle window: 1.44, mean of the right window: 1.52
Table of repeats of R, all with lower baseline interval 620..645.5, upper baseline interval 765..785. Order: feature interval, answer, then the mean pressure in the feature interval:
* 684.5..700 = 2.53 min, 1.45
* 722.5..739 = 1.45 min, 1.56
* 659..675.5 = 3.79 min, 1.35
